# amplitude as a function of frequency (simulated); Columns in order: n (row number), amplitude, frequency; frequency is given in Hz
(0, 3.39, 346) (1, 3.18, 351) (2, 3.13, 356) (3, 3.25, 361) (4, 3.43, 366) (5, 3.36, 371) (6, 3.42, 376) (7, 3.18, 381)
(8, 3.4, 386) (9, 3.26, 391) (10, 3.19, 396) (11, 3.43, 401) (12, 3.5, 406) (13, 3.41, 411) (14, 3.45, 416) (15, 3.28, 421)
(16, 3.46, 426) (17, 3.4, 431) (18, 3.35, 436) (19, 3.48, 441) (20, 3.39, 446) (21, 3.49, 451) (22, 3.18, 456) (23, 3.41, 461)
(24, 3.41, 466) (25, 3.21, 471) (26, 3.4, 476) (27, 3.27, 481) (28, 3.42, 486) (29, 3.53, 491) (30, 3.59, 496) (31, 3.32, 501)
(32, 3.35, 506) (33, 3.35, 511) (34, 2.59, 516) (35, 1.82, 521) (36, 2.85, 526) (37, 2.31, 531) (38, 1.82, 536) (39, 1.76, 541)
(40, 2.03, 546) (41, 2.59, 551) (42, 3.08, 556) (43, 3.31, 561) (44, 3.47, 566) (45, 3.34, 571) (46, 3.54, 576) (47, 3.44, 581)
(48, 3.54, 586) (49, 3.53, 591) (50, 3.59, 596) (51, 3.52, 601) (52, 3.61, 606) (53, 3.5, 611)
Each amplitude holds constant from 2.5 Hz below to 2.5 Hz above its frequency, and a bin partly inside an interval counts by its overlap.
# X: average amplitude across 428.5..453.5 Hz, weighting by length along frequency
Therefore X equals 3.42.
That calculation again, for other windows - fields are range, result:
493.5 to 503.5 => 3.45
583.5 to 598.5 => 3.55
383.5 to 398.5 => 3.28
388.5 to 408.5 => 3.35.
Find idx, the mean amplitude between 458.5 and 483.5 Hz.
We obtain 3.34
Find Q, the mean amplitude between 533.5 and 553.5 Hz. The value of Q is 2.05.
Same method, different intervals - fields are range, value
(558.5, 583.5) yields 3.42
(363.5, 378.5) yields 3.4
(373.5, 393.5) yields 3.31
